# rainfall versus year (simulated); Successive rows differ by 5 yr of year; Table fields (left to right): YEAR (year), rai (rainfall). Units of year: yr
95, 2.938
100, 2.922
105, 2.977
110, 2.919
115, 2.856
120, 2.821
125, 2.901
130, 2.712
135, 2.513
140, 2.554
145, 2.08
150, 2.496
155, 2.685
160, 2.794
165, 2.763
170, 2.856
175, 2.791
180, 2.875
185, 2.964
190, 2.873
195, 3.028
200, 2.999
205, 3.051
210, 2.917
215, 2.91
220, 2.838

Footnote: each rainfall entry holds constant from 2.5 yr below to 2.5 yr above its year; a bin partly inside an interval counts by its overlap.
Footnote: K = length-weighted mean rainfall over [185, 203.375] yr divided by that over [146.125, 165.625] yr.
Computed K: 1.1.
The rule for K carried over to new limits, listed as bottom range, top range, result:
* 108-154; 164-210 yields 1.10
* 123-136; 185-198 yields 1.08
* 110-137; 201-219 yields 1.06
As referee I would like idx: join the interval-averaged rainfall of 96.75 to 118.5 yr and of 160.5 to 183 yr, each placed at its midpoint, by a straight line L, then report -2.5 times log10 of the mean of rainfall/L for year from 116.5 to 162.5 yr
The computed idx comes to 0.10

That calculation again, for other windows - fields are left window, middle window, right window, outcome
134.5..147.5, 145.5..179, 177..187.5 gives -0.02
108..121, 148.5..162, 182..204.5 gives 0.10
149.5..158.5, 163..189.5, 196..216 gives -0.03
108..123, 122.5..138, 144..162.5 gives 0.02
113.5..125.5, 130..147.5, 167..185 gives 0.17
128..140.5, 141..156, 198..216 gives 0.11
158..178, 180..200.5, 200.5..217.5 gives -0.02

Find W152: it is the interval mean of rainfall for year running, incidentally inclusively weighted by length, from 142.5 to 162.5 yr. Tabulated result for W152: 2.51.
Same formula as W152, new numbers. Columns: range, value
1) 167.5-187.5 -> 2.87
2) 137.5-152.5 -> 2.38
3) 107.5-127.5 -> 2.87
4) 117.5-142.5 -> 2.7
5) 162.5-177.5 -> 2.8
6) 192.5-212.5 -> 3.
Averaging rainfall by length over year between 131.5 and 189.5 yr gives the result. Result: 2.68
